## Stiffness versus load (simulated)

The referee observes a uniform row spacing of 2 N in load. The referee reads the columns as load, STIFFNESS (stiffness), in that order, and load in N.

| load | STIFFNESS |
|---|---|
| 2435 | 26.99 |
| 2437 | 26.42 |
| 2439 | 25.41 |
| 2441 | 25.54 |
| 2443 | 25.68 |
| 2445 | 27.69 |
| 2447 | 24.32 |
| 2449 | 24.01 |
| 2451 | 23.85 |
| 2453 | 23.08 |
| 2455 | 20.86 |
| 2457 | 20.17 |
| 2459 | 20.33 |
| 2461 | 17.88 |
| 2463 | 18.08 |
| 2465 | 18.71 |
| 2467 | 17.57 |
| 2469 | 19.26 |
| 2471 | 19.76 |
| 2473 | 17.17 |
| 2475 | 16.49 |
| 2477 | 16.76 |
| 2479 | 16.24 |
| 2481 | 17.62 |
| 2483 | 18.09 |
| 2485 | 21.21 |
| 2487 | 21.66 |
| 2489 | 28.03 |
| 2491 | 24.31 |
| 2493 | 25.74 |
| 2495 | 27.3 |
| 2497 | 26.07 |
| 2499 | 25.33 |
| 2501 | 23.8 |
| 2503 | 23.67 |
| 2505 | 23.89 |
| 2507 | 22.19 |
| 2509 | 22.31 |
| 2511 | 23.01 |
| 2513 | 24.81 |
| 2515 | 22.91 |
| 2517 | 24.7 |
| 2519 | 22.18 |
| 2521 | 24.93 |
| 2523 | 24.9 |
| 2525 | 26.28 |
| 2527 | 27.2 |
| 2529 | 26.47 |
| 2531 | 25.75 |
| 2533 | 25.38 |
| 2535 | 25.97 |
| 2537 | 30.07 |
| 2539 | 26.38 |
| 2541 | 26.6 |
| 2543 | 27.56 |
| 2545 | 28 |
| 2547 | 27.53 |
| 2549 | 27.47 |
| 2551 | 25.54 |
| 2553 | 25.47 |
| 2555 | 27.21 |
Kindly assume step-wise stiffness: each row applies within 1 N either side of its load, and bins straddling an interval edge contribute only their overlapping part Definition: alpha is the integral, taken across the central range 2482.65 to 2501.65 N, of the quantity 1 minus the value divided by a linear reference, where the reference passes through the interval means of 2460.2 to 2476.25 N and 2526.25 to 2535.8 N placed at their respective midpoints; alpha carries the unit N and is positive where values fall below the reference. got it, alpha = -2.9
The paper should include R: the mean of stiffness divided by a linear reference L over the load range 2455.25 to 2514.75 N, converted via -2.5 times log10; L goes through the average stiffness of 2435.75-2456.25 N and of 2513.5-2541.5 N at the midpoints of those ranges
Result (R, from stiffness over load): 0.18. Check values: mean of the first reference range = 24.7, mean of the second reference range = 25.7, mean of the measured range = 21.3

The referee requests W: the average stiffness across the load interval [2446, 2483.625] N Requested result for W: 19.5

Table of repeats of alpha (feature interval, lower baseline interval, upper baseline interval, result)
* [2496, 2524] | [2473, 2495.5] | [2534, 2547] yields -0.1 N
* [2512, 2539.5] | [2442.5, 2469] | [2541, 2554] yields 0.1 N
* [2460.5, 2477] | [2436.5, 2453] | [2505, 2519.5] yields 4.4 N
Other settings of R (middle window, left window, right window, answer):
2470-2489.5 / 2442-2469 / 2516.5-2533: 0.200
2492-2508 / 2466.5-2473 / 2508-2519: -0.131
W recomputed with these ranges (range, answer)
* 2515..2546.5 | 26.1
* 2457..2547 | 23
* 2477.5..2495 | 21.8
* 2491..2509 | 24.6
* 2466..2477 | 17.9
